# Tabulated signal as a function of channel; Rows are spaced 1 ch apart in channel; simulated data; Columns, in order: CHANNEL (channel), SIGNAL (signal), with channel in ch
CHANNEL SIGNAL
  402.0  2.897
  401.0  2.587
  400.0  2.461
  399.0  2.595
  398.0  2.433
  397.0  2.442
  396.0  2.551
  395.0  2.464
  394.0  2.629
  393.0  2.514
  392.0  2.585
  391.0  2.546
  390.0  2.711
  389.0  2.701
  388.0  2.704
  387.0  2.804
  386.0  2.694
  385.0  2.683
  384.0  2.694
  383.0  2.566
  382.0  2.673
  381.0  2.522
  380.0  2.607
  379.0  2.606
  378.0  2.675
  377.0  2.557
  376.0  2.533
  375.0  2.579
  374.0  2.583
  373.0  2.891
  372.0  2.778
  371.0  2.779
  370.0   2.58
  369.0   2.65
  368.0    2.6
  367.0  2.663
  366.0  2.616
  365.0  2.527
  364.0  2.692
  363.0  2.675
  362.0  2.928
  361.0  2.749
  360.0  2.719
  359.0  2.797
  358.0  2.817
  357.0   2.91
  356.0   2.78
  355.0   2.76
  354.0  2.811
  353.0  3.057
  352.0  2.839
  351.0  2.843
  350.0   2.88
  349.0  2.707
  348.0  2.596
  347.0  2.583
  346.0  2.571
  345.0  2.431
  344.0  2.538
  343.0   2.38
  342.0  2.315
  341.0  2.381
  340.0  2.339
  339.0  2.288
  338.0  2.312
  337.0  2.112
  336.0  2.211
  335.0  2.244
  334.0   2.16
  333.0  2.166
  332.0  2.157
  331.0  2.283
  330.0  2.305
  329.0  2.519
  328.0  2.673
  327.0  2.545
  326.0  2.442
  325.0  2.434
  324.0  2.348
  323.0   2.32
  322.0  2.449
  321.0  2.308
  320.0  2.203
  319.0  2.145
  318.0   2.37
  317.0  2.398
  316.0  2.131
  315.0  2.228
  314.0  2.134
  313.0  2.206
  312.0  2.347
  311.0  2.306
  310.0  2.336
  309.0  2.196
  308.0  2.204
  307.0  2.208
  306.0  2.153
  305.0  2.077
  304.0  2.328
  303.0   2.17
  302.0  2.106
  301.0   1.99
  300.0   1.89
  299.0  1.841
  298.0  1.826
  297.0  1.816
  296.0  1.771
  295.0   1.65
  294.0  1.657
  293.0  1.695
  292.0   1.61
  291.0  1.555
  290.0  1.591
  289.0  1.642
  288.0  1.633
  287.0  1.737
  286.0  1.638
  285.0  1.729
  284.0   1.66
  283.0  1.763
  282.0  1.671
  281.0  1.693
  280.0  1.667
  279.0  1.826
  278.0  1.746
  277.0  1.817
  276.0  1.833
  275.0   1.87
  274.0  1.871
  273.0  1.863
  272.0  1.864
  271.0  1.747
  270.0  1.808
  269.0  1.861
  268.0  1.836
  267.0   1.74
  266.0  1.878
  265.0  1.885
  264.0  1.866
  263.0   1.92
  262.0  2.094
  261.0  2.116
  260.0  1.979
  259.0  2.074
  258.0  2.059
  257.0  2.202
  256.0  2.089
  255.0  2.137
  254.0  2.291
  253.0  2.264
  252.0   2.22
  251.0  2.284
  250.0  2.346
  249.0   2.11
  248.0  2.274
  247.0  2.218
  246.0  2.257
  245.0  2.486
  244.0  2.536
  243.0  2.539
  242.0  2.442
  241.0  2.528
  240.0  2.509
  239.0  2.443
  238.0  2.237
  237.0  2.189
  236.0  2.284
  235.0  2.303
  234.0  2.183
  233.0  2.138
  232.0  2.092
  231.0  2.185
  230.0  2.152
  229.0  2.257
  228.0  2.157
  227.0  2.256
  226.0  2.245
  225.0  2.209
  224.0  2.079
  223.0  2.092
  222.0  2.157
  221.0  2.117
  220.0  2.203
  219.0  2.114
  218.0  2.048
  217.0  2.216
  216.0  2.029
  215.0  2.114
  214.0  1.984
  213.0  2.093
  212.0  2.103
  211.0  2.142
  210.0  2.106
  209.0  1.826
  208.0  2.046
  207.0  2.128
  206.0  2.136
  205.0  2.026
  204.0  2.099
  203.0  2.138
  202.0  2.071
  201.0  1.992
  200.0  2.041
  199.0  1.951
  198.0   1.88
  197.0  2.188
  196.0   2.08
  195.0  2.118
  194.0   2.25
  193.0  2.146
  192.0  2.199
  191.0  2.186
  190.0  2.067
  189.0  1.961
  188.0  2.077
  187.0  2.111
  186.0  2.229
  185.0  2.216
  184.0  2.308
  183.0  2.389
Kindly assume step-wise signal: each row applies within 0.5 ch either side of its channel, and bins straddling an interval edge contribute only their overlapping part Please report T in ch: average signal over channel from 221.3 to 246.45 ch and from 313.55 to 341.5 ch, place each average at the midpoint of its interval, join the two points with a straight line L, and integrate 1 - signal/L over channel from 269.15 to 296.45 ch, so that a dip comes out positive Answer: 6.73 ch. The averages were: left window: 2.28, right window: 2.31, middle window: 1.73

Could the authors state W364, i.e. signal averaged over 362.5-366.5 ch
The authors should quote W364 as 2.63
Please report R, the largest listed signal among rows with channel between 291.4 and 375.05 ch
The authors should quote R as 3.057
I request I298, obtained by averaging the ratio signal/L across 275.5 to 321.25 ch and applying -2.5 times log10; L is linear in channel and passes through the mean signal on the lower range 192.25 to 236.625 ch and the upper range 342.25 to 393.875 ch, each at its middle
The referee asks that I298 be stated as 0.24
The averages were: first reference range 2.12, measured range 1.94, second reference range 2.68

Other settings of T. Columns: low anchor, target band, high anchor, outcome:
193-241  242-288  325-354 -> 5.6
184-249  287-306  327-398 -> 4.5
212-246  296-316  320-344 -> 1.7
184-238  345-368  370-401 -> -1.9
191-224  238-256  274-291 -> -4.2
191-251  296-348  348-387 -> 5.8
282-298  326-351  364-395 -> -2.4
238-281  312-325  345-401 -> 0.6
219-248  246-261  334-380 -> 0.9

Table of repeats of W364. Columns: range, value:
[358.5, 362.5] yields 2.8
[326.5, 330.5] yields 2.51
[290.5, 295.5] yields 1.63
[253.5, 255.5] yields 2.21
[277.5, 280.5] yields 1.75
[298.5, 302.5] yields 1.96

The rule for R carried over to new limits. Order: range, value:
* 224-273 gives 2.539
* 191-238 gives 2.303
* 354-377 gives 2.928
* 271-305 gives 2.328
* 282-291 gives 1.763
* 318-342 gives 2.673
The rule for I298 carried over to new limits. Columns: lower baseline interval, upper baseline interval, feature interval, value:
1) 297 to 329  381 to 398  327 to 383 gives -0.06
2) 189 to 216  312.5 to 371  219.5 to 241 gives -0.03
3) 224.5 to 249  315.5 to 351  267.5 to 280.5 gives 0.27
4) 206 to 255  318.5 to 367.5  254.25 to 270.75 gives 0.17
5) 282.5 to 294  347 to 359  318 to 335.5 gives 0.00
